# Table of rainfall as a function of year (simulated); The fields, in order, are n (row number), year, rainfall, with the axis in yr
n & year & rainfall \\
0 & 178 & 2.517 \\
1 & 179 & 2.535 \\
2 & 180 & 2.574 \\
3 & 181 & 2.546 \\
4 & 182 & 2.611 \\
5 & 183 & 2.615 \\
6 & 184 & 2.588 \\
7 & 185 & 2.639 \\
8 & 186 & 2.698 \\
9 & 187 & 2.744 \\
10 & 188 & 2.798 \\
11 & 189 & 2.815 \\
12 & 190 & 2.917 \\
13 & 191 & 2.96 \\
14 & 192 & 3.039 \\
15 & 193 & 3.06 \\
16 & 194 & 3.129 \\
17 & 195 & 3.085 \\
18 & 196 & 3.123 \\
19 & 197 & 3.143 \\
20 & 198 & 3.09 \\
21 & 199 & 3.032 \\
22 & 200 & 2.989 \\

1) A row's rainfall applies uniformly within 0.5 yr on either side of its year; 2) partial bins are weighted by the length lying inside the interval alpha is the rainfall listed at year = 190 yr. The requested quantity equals 2.917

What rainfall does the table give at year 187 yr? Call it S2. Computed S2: 2.744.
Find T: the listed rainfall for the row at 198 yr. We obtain 3.09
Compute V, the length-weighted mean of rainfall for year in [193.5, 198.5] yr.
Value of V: 3.11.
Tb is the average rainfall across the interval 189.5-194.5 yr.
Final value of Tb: 3.02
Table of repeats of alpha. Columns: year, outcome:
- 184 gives 2.588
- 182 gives 2.611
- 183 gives 2.615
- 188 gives 2.798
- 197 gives 3.143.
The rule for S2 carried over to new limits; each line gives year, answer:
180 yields 2.574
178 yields 2.517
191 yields 2.96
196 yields 3.123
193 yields 3.06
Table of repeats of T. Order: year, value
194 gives 3.129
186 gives 2.698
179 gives 2.535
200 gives 2.989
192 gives 3.039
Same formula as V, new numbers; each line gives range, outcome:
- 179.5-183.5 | 2.59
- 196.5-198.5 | 3.12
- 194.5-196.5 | 3.1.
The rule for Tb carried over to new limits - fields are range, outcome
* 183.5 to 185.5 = 2.61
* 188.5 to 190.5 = 2.87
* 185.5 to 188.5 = 2.75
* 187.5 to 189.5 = 2.81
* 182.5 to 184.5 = 2.6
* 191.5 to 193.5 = 3.05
